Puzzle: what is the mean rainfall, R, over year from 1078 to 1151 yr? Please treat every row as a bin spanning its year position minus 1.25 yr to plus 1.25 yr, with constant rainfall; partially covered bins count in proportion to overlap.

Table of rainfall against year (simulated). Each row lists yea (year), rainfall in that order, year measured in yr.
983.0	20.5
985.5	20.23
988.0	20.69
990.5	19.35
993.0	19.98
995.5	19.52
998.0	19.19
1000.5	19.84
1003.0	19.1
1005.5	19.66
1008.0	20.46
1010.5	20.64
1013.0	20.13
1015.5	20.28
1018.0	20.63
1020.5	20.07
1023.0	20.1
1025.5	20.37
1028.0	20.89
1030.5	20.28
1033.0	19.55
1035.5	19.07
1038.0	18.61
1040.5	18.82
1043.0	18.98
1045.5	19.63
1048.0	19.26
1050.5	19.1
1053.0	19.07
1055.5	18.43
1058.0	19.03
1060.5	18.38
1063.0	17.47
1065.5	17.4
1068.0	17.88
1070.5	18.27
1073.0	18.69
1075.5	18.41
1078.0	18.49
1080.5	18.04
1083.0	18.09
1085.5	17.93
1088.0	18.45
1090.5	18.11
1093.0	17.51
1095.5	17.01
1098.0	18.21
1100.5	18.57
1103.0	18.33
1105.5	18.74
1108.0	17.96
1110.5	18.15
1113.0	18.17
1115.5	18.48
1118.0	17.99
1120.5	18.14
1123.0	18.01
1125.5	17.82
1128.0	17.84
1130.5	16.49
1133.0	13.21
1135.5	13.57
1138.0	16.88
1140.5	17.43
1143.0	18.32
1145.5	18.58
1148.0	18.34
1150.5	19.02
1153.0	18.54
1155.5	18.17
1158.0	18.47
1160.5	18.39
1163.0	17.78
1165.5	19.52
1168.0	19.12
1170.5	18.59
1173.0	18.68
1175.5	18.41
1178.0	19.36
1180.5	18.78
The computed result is 17.7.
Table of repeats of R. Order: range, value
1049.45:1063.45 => 18.6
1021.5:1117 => 18.6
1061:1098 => 18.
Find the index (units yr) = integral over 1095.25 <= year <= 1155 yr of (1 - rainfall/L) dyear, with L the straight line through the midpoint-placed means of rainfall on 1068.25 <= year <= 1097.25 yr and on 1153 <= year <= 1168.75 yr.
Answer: 2.2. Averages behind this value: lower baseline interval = 18.1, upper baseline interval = 18.6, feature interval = 17.7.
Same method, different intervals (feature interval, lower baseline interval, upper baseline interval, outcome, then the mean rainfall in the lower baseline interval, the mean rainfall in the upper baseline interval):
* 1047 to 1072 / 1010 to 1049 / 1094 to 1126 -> 1.0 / 19.8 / 18.1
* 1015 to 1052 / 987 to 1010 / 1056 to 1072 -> -1.6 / 19.8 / 18.1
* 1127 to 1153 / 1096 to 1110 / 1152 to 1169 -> 2.0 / 18.3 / 18.6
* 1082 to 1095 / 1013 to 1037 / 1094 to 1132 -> 0.4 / 20.1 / 18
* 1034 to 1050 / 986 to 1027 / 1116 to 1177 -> 0.3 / 20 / 17.8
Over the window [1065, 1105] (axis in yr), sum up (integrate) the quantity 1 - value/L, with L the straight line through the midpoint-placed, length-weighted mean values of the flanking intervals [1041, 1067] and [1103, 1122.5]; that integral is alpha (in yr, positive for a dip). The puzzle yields 0.7 yr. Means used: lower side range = 18.7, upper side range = 18.2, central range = 18.1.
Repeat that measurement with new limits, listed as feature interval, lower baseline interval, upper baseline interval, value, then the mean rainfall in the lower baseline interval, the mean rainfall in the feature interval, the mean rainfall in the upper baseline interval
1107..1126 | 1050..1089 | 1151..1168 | 0.34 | 18.3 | 18.1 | 18.5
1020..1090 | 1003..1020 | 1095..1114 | 1.46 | 20.2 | 18.9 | 18.2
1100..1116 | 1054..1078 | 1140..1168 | 0.02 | 18.2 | 18.3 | 18.5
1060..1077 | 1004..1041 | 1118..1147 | 0.61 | 20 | 18.1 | 17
